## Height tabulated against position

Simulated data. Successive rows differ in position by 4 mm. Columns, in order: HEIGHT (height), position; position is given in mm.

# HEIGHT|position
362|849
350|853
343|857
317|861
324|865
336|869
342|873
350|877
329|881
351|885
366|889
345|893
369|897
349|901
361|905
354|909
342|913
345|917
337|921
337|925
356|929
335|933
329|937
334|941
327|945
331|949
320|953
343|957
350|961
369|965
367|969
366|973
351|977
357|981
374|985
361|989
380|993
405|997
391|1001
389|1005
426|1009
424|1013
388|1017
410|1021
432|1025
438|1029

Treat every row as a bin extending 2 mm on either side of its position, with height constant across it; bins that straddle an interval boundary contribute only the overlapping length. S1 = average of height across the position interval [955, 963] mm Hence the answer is 346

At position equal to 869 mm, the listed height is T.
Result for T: 336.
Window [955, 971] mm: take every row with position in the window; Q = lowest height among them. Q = 343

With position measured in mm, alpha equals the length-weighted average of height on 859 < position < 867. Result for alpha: 320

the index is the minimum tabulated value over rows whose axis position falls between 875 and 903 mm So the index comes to 329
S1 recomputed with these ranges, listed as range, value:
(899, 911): 355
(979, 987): 366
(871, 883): 340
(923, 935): 343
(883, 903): 356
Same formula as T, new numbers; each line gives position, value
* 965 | 369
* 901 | 349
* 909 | 354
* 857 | 343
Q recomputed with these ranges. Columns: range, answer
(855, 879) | 317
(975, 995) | 351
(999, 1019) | 388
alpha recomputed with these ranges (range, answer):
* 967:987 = 363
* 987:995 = 370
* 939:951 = 331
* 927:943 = 338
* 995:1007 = 395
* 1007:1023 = 412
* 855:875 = 332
